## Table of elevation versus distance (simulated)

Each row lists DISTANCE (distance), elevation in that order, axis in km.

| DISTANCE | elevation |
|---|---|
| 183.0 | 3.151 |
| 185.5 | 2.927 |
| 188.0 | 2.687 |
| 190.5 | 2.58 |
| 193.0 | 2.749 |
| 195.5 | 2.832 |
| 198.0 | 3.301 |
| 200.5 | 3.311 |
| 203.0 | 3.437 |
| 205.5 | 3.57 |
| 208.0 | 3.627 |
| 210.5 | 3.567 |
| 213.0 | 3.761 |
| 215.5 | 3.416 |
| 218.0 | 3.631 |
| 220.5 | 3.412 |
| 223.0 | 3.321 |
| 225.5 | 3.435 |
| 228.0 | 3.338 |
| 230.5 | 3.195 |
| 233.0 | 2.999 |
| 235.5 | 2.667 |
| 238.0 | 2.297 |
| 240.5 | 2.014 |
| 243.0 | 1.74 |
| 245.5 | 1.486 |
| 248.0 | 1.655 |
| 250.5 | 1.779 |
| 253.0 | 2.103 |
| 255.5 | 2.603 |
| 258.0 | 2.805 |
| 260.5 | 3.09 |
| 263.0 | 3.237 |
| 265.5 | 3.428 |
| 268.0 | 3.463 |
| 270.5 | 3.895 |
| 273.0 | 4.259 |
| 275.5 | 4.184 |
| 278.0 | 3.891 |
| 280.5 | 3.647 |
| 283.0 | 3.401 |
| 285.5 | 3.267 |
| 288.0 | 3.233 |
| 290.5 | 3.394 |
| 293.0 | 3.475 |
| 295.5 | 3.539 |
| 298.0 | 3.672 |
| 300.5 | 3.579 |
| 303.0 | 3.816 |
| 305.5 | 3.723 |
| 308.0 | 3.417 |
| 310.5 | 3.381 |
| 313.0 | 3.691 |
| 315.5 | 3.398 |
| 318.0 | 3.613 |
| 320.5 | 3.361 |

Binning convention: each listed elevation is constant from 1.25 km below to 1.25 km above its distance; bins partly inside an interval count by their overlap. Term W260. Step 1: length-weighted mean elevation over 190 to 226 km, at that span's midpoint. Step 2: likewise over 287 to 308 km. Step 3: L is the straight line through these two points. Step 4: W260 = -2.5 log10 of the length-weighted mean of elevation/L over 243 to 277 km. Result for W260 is 0.20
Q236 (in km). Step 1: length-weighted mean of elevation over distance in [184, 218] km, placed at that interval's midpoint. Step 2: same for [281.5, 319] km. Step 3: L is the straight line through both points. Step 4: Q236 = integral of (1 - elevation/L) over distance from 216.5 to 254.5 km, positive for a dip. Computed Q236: 8.1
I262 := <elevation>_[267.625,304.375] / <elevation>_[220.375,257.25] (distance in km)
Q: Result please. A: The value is 1.5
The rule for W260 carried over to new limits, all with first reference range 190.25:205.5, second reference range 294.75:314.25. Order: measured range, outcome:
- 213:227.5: -0.08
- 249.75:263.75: 0.28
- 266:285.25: -0.09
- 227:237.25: 0.09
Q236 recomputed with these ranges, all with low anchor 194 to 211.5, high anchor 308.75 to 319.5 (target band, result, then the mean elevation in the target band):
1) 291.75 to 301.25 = -0.21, 3.57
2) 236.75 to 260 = 9.09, 2.09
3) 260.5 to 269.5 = 0.25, 3.35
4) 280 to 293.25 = 0.35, 3.38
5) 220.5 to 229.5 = 0.08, 3.37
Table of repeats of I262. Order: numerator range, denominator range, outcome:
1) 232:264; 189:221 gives 0.70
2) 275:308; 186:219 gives 1.10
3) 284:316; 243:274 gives 1.27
